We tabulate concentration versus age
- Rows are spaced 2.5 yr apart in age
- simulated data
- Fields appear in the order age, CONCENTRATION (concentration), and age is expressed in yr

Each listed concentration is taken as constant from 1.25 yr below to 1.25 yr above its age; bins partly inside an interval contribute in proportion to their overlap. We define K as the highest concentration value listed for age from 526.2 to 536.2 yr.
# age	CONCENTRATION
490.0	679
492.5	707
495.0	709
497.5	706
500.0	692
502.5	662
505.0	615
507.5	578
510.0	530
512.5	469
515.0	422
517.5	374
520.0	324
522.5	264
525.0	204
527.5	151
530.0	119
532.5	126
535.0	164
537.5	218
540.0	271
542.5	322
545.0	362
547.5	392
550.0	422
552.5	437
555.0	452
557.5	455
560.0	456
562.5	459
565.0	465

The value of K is 164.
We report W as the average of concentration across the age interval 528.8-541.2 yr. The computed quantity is 179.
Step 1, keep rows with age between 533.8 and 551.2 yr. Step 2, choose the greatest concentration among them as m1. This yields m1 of 422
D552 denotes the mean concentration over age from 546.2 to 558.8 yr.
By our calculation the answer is 431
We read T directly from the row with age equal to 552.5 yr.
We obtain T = 437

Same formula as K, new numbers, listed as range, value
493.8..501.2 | 709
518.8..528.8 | 324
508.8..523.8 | 530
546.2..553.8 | 437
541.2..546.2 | 362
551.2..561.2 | 456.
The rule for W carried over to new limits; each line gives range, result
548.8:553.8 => 430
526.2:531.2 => 136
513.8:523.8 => 345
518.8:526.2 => 264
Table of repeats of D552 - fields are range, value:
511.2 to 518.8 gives 422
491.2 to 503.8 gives 695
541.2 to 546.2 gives 341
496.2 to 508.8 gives 650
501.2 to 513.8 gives 571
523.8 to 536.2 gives 153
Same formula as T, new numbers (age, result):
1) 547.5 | 392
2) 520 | 324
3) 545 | 362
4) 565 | 465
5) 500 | 692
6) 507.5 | 578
